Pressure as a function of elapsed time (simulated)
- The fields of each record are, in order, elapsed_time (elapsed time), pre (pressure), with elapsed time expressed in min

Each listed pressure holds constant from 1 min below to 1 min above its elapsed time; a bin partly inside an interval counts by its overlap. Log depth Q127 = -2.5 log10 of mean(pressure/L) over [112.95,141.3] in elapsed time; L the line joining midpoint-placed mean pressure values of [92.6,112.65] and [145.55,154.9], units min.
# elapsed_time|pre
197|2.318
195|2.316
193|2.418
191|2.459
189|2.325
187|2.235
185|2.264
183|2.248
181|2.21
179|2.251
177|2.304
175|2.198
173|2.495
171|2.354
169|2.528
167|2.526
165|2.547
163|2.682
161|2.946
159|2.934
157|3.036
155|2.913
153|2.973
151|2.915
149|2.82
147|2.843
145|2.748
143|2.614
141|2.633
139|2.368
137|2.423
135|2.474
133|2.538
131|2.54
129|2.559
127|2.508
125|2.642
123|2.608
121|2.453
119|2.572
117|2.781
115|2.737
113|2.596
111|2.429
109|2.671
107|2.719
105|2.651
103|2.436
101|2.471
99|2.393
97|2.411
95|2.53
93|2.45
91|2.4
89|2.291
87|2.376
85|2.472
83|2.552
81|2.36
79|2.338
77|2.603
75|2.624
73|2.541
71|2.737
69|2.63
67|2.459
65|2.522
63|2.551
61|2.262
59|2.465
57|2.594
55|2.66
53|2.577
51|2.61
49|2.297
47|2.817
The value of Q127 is 0.06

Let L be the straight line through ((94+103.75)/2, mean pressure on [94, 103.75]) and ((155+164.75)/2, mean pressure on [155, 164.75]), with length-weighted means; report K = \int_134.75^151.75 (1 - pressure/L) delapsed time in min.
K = 0.7 min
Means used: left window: 2.45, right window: 2.87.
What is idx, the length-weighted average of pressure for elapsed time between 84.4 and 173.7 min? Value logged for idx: 2.6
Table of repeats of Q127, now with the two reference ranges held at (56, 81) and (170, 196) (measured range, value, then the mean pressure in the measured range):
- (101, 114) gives -0.05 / 2.58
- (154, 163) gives -0.23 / 2.93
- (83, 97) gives 0.02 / 2.43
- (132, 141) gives -0.03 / 2.47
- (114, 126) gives -0.09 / 2.63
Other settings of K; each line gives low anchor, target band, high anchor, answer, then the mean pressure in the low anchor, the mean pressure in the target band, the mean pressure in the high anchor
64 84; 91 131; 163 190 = -1.3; 2.54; 2.55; 2.36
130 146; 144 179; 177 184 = -4.4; 2.54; 2.68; 2.25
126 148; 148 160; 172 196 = -2.2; 2.57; 2.93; 2.31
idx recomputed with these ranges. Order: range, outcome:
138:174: 2.72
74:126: 2.52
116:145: 2.56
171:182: 2.3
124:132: 2.56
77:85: 2.45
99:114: 2.56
